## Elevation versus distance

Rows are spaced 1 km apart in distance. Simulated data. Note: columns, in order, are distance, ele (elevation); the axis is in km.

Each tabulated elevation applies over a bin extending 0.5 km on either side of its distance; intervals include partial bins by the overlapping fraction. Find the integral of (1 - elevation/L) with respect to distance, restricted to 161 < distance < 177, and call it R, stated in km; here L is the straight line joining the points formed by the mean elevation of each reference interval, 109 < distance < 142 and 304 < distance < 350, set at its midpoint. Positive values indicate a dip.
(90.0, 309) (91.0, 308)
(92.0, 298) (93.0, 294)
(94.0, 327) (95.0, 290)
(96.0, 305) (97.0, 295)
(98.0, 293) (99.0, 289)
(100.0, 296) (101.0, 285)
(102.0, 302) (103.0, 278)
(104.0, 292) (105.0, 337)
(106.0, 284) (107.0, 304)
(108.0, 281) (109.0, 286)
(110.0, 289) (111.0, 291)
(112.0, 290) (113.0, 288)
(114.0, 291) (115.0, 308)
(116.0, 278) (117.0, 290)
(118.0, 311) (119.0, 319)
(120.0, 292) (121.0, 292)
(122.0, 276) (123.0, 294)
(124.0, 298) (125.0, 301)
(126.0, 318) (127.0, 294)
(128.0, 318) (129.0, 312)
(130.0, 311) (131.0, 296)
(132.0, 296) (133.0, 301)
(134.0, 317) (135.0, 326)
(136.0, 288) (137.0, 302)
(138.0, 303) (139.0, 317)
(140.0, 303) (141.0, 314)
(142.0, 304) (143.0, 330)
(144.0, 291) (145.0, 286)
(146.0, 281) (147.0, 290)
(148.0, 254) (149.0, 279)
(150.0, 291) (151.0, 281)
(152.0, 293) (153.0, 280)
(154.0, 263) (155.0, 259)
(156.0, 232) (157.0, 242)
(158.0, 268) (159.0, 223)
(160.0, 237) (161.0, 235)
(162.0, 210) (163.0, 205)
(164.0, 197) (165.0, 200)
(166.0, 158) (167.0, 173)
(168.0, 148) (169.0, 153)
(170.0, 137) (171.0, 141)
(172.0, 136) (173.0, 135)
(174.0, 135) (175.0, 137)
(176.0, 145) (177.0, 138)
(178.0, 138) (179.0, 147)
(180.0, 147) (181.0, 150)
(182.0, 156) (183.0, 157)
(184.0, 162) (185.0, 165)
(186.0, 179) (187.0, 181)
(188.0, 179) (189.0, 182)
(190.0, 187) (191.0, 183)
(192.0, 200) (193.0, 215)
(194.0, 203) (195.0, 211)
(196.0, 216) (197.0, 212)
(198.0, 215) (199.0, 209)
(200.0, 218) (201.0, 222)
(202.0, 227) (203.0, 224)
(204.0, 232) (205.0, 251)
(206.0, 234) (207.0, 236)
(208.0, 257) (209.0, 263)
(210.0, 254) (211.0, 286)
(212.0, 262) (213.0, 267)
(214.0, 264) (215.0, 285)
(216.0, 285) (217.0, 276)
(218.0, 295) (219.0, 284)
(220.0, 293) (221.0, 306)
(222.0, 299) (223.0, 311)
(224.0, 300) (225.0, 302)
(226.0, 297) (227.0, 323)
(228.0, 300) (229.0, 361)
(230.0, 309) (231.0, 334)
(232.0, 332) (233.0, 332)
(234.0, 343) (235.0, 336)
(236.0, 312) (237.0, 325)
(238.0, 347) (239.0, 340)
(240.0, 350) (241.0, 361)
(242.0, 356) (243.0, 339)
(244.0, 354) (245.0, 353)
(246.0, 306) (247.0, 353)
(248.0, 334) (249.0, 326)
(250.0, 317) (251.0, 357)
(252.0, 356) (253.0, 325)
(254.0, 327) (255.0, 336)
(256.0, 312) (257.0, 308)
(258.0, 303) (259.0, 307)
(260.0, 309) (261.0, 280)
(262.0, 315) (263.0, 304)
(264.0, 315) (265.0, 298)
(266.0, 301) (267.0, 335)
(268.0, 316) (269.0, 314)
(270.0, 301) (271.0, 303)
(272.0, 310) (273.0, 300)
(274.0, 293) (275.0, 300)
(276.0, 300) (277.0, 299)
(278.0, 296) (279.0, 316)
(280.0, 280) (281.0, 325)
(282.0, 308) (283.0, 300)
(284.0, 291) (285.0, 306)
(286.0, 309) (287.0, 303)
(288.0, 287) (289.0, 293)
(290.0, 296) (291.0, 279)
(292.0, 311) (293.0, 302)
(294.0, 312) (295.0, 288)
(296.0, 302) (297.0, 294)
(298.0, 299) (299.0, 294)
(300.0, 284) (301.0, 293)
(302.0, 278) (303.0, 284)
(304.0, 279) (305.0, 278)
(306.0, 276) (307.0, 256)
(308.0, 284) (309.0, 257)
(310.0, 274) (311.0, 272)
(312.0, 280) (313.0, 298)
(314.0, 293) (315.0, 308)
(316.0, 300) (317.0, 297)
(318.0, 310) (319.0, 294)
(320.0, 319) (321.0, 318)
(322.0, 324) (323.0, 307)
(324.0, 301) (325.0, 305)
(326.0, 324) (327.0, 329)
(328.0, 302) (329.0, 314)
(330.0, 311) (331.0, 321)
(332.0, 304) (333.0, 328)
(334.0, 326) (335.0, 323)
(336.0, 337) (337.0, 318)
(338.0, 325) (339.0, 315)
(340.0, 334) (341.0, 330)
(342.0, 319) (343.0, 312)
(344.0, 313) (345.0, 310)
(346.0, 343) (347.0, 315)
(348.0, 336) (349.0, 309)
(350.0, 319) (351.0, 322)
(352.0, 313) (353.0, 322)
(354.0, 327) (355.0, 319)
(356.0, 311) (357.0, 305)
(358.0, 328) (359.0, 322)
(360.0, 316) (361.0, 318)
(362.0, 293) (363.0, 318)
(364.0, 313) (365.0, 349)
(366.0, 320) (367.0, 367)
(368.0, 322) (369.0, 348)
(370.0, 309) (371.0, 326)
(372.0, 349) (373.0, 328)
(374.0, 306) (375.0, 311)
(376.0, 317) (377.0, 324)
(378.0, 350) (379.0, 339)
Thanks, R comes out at 7.4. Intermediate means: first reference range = 301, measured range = 162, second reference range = 308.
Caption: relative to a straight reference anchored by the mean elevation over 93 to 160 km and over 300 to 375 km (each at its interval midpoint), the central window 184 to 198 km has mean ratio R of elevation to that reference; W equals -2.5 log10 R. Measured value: 0.47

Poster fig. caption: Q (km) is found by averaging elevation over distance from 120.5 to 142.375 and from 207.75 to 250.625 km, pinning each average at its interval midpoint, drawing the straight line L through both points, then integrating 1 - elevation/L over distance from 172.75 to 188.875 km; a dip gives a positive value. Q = 8.1 km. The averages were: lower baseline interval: 304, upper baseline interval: 313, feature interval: 154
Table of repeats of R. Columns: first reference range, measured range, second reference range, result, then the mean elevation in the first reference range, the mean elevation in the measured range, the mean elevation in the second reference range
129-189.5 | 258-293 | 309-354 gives -2.25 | 227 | 303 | 313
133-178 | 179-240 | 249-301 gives 3.71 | 237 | 254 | 306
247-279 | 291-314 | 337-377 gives 2.24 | 313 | 286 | 322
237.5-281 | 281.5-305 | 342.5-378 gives 1.88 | 320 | 295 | 322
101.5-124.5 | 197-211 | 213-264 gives 3.46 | 294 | 235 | 319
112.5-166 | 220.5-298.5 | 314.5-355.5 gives -3.06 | 282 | 315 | 317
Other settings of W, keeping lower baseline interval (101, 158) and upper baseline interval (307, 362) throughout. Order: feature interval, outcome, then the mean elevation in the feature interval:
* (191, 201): 0.384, 210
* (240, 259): -0.103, 334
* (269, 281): 0.017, 301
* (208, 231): 0.034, 292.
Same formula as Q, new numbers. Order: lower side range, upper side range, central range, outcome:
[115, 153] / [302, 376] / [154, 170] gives 4.88 km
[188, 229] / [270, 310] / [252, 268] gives -1.99 km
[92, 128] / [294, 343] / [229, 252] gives -2.90 km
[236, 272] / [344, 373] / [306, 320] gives 1.59 km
